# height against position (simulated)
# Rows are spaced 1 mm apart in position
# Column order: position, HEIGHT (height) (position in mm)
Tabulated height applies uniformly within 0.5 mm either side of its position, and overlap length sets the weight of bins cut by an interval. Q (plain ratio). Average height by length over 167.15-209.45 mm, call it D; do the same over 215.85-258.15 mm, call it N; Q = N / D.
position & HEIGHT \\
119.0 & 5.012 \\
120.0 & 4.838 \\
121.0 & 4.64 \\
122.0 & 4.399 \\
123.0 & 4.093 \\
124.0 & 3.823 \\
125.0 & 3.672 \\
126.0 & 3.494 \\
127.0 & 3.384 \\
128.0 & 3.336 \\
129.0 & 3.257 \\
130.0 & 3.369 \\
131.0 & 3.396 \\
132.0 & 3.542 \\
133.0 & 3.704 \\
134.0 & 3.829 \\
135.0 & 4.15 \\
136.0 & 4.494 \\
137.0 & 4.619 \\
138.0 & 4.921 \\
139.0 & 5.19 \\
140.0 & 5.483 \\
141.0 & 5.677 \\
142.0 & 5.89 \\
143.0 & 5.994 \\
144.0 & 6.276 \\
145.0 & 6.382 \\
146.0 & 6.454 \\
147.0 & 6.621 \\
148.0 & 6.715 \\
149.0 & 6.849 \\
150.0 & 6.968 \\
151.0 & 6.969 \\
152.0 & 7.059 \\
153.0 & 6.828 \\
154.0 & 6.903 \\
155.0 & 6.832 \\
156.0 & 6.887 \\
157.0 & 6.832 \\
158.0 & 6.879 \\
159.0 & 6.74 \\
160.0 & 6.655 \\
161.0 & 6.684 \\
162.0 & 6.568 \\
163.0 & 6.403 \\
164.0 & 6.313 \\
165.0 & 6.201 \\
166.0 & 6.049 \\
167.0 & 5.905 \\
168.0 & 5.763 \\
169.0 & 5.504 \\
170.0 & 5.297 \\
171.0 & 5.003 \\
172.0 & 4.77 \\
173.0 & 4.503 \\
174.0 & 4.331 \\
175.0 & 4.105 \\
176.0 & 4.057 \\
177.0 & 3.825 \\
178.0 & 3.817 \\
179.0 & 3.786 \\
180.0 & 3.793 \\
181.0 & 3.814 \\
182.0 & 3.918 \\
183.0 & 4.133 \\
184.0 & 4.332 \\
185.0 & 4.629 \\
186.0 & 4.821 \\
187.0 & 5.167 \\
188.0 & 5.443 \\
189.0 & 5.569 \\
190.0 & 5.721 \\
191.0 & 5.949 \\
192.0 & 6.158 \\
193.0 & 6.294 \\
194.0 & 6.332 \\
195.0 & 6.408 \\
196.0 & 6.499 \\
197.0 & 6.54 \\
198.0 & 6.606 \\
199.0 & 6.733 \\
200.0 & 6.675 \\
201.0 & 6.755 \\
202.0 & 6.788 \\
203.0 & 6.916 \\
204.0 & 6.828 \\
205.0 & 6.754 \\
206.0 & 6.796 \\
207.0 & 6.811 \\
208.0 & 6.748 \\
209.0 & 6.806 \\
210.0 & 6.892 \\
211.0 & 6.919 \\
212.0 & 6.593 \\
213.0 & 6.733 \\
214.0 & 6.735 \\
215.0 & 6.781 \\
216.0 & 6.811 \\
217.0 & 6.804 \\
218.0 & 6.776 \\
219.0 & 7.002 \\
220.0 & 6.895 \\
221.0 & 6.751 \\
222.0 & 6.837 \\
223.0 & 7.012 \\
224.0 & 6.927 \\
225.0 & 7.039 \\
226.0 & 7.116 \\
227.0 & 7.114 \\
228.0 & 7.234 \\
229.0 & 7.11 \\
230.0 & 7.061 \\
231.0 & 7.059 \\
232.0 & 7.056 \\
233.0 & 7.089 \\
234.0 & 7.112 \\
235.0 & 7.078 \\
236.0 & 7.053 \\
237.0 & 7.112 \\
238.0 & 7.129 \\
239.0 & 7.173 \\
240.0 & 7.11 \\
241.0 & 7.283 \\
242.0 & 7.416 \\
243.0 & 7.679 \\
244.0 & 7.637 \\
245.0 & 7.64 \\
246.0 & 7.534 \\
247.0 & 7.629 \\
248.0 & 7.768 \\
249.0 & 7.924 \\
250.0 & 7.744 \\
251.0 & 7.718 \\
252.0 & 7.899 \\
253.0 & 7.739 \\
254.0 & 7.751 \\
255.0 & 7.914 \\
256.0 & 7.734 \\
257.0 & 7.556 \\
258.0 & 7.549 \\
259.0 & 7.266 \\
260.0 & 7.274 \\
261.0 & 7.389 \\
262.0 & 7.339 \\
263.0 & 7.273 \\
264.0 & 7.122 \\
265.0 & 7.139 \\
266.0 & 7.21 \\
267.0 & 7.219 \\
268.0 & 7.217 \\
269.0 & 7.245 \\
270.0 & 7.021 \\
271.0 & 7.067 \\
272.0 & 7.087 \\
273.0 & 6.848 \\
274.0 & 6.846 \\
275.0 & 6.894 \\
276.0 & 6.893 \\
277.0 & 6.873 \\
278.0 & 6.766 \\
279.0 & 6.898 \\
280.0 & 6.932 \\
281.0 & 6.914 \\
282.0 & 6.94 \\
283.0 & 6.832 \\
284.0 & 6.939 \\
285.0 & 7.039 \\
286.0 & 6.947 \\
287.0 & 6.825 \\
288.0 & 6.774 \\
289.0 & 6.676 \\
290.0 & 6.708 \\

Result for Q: 1.3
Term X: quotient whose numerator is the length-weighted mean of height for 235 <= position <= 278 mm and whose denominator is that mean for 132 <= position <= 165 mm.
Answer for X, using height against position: 1.2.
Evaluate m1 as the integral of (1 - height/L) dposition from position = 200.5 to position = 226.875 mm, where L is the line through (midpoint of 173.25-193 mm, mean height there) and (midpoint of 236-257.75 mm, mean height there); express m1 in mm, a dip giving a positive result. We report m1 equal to -3.6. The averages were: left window 4.64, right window 7.56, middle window 6.84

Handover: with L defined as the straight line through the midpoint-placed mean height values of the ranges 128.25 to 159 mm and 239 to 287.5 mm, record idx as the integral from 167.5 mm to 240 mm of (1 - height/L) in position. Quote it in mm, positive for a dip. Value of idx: 4.10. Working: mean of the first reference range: 5.63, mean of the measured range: 6.12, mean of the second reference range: 7.28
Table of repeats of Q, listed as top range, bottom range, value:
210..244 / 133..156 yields 1.18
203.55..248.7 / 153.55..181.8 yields 1.29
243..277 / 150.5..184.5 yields 1.34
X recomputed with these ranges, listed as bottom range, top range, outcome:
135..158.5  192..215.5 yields 1.08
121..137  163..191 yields 1.29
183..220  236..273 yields 1.17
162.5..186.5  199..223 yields 1.42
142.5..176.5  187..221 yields 1.07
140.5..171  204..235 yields 1.08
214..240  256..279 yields 1.02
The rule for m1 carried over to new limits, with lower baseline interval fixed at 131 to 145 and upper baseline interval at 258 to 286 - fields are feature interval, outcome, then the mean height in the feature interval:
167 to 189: 3.86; 4.57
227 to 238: -1.15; 7.1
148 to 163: -4.72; 6.81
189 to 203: -1.36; 6.41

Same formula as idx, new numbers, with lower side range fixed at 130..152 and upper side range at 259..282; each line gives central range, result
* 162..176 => 0.9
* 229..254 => -2.6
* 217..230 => -1.0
